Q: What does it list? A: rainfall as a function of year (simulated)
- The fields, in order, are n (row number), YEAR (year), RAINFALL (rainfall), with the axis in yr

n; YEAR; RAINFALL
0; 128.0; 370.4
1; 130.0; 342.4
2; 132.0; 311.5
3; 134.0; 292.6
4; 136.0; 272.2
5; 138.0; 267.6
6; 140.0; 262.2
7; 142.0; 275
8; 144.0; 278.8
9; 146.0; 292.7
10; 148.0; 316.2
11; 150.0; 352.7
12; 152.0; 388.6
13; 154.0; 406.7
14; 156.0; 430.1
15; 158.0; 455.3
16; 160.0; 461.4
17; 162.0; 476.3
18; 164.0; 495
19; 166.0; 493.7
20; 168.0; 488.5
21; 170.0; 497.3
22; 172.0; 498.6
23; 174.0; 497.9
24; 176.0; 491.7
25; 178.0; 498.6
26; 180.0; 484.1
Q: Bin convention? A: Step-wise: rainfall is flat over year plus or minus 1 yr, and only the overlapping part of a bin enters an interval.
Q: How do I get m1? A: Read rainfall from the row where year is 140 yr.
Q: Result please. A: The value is 262.2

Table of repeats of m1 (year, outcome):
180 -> 484.1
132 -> 311.5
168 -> 488.5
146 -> 292.7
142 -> 275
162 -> 476.3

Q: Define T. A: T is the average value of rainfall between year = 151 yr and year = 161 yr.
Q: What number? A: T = 428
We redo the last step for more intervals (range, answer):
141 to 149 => 291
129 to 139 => 297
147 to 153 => 352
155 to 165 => 464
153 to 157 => 418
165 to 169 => 491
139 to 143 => 269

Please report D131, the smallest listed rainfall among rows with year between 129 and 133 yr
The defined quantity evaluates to 311.5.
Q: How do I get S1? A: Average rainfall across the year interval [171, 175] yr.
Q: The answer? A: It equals 498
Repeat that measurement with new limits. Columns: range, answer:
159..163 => 469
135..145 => 271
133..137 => 282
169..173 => 498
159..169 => 483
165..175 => 495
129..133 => 327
